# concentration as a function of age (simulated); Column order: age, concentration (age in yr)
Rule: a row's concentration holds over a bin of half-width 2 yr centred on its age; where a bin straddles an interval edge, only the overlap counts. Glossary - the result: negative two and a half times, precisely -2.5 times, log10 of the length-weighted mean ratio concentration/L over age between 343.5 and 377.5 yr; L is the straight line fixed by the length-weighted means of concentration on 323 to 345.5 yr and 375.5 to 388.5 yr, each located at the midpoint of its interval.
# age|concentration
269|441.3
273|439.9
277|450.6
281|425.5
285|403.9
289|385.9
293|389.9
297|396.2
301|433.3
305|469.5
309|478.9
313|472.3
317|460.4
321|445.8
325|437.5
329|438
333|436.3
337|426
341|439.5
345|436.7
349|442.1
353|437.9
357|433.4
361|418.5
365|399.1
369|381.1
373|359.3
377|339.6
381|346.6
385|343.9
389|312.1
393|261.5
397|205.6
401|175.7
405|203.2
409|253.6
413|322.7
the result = -0.067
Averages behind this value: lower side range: 436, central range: 408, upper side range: 340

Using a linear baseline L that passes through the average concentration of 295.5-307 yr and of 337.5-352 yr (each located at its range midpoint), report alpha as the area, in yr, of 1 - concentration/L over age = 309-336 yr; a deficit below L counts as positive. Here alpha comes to -0.8 yr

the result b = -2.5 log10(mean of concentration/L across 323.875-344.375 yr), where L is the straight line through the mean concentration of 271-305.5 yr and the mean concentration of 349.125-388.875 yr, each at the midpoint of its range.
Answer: -0.09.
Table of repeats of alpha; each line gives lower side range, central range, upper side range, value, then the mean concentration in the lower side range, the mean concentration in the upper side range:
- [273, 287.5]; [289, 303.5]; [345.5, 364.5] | 0.7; 427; 431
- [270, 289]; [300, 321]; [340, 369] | -1.8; 426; 426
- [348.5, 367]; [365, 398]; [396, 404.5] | -3.8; 425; 191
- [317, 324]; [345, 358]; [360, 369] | -0.7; 449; 402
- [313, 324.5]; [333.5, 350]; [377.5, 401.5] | -1.5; 454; 284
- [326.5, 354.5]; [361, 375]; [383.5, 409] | -1.7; 437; 249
